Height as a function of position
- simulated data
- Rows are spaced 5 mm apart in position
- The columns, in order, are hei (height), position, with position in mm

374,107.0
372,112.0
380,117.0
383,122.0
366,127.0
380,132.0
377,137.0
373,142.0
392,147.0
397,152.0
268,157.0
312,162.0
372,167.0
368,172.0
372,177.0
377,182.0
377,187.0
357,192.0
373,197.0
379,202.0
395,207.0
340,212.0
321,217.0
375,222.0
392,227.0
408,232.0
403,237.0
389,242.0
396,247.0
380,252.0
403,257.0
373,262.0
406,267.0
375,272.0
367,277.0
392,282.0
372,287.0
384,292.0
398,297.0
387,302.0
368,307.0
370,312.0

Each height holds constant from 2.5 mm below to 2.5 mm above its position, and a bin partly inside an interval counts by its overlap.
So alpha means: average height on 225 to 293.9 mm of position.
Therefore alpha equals 389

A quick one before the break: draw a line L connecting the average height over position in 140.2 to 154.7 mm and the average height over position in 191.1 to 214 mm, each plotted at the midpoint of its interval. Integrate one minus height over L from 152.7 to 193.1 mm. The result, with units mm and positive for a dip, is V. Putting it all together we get 2.8 mm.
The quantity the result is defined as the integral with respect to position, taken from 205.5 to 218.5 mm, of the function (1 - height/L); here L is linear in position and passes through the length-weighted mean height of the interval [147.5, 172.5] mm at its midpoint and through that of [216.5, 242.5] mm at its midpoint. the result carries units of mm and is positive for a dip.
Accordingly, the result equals 0.8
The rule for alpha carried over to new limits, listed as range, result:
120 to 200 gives 365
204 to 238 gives 375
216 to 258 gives 387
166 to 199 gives 371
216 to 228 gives 364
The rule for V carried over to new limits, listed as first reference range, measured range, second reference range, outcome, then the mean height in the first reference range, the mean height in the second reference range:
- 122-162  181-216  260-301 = 0.22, 363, 384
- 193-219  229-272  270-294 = -2.57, 362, 378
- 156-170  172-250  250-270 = -4.36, 324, 390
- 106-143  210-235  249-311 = 0.80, 376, 384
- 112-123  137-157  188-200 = 0.18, 379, 367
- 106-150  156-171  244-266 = 2.11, 378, 389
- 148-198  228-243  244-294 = -0.99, 358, 385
